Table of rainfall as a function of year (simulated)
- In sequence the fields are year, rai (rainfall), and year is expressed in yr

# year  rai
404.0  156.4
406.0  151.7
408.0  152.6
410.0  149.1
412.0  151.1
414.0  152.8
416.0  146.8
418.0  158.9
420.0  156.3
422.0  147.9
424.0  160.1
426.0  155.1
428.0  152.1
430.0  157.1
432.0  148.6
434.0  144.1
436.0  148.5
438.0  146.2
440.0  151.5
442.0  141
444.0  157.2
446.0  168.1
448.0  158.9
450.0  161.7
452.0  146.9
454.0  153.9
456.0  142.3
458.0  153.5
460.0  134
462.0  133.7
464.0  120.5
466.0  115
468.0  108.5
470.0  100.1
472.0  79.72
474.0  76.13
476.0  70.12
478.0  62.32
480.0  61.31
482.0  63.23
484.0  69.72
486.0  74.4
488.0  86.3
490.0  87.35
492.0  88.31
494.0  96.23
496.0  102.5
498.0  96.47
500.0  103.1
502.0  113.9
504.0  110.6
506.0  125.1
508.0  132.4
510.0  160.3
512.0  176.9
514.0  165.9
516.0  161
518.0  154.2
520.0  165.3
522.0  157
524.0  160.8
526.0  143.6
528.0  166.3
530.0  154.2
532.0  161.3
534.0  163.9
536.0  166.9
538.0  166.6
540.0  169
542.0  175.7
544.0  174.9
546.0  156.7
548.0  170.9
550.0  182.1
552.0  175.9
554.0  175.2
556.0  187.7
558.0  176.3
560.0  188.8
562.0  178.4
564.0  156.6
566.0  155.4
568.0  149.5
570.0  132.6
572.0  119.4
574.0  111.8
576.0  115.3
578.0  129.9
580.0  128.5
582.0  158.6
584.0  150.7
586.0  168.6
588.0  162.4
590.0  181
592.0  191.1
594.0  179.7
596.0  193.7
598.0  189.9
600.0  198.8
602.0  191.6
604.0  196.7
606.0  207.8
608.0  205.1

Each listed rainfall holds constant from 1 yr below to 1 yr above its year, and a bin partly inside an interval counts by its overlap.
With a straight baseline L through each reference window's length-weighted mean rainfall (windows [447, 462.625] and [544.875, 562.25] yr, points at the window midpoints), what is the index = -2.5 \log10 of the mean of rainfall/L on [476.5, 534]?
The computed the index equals 0.325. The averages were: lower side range 148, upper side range 177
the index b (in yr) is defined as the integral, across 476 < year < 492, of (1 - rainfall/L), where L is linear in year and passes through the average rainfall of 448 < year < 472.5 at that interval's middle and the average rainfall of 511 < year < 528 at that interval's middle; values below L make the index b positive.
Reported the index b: 7.9 yr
